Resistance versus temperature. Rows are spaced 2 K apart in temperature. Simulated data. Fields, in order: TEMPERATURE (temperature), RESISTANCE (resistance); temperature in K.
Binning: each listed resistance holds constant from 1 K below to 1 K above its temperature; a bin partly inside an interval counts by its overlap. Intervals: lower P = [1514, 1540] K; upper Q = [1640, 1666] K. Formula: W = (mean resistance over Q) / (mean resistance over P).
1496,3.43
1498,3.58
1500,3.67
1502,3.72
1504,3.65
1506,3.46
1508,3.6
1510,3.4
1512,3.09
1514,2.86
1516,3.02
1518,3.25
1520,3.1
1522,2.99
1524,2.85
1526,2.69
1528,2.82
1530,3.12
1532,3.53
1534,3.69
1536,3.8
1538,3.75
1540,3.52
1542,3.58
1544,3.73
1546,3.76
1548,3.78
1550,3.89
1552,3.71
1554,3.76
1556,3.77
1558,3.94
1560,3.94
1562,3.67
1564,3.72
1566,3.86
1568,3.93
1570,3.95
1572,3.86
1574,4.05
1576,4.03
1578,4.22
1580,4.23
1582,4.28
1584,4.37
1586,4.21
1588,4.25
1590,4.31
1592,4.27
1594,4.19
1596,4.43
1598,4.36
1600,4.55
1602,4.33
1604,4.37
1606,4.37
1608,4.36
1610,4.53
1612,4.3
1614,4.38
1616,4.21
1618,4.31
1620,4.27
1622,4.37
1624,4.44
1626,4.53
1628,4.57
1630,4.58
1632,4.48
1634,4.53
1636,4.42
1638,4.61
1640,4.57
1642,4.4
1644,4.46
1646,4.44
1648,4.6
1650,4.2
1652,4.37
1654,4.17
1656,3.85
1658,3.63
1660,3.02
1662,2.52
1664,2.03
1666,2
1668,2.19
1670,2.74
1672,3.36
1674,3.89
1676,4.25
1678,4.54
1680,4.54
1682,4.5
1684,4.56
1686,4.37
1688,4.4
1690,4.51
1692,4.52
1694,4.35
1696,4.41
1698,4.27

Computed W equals 1.2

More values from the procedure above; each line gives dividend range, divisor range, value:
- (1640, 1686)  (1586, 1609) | 0.87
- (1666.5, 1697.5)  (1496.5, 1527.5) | 1.24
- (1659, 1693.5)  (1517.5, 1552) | 1.07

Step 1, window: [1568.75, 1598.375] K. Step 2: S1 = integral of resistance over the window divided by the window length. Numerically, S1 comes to 4.2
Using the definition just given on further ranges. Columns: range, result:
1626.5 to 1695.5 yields 4.01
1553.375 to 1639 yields 4.24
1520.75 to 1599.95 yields 3.82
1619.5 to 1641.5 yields 4.49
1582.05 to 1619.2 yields 4.34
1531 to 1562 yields 3.74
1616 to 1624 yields 4.32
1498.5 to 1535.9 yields 3.27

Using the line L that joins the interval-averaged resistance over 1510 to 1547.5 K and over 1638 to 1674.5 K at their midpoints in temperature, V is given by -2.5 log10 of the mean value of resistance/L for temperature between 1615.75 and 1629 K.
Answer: -0.24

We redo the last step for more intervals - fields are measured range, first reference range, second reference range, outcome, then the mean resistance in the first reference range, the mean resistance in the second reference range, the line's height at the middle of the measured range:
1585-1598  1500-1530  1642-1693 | -0.21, 3.19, 3.84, 3.52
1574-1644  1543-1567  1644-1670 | -0.21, 3.79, 3.43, 3.6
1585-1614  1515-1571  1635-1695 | -0.17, 3.54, 3.93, 3.72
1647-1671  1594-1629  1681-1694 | 0.33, 4.39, 4.47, 4.44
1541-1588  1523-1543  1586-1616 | -0.04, 3.33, 4.35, 3.8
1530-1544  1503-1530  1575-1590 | -0.04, 3.14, 4.23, 3.48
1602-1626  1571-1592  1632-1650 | 0.00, 4.19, 4.49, 4.35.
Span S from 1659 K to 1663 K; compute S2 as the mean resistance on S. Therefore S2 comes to 2.77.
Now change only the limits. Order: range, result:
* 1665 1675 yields 2.84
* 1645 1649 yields 4.52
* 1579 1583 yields 4.26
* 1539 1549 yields 3.67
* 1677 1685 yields 4.53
